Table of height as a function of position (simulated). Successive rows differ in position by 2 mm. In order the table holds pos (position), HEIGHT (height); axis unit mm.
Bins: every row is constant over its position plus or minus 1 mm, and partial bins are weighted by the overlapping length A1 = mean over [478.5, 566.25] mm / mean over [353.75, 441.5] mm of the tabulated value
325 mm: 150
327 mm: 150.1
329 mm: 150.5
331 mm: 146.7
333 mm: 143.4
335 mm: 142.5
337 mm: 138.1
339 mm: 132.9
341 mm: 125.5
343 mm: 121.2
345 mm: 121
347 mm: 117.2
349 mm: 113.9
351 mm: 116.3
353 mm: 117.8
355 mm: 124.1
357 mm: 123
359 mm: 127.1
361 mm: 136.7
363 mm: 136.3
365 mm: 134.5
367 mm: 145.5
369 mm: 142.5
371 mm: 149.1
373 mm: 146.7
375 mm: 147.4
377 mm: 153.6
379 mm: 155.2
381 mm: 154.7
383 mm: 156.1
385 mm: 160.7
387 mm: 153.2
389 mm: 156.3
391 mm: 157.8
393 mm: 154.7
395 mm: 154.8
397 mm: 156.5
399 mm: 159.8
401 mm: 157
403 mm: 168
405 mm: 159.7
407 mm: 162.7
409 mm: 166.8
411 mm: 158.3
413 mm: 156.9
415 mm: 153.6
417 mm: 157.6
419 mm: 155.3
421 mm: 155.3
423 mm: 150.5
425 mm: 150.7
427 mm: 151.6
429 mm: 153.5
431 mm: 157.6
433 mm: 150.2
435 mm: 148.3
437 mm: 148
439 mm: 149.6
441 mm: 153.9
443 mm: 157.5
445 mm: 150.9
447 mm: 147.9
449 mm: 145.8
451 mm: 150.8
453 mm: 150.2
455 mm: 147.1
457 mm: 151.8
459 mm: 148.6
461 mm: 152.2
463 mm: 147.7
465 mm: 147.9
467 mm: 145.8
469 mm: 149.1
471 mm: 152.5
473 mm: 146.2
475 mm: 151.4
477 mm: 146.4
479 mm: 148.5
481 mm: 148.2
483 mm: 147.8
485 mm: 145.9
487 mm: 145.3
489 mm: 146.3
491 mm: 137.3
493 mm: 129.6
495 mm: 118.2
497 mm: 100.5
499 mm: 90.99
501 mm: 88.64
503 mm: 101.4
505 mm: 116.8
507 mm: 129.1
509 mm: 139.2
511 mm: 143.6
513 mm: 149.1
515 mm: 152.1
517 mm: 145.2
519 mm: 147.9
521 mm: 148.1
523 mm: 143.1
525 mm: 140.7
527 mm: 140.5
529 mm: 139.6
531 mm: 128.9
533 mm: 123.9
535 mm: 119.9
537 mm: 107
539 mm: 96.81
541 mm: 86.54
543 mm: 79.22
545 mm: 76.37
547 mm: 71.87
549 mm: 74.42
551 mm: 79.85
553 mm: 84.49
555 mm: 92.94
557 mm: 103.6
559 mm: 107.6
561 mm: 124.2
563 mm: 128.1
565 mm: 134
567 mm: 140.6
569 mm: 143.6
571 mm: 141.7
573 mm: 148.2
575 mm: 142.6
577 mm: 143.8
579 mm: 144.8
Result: 0.8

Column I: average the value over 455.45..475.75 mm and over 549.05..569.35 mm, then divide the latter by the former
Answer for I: 0.7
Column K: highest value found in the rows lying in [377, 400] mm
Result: 160.7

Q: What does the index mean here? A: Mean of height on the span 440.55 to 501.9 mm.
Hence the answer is 142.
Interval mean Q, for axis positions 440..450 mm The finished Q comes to 151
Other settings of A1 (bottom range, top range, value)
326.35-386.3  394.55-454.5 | 1.12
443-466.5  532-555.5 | 0.61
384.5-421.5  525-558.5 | 0.64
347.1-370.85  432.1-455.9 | 1.16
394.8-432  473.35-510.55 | 0.83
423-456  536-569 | 0.67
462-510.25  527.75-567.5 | 0.78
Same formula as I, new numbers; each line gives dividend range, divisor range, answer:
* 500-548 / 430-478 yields 0.81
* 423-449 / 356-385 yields 1.05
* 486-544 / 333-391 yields 0.91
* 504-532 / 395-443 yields 0.90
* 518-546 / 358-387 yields 0.82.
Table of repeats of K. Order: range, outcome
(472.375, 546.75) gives 152.1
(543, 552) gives 79.85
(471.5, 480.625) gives 151.4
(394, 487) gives 168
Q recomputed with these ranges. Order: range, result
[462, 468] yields 147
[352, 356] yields 121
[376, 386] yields 156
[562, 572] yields 138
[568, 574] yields 144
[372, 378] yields 149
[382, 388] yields 157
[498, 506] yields 99.5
